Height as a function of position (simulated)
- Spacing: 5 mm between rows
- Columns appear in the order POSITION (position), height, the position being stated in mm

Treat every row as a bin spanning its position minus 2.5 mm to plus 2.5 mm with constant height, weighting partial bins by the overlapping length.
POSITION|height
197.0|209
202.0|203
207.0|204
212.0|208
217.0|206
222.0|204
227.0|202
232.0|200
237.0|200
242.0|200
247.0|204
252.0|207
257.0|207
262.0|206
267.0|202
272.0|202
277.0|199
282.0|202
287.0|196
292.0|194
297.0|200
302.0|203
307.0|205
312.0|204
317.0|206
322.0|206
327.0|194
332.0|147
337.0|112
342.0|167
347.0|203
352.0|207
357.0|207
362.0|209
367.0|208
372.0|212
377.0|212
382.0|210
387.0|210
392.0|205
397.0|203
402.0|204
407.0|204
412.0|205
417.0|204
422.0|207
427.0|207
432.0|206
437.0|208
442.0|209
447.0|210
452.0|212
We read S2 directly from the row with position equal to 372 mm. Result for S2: 212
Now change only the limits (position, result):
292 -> 194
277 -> 199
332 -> 147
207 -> 204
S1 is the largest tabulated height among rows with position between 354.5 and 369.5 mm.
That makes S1 209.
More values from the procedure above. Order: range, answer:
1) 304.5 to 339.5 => 206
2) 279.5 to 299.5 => 202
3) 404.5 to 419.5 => 205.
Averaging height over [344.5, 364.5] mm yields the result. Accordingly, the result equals 206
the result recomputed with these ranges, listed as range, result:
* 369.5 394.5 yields 210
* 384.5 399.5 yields 206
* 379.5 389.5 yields 210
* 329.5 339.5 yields 130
